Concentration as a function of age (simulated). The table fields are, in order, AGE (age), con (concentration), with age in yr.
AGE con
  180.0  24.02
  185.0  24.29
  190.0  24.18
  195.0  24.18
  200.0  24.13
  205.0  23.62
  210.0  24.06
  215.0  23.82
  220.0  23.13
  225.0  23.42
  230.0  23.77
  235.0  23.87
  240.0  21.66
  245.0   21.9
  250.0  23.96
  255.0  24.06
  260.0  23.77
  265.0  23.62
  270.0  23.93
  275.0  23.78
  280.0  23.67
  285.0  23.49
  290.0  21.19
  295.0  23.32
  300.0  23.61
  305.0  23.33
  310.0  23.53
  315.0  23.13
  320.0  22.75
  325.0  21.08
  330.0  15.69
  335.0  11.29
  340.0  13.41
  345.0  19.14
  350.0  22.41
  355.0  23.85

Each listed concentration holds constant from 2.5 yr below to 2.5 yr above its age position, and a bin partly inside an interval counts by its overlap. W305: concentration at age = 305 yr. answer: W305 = 23.33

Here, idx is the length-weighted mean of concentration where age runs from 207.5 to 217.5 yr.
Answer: 23.9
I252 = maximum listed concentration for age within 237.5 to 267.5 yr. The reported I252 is 24.06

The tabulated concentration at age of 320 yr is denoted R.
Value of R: 22.75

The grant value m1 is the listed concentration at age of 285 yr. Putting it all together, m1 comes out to 23.49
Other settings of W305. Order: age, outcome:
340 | 13.41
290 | 21.19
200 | 24.13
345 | 19.14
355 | 23.85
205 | 23.62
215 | 23.82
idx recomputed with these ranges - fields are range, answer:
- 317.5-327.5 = 21.9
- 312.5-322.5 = 22.9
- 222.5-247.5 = 22.9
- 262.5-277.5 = 23.8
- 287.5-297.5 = 22.3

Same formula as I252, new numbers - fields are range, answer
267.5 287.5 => 23.93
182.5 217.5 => 24.29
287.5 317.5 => 23.61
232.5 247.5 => 23.87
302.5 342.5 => 23.53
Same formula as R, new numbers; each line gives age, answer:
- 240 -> 21.66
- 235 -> 23.87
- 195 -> 24.18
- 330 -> 15.69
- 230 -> 23.77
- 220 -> 23.13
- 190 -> 24.18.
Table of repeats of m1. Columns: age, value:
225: 23.42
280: 23.67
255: 24.06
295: 23.32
